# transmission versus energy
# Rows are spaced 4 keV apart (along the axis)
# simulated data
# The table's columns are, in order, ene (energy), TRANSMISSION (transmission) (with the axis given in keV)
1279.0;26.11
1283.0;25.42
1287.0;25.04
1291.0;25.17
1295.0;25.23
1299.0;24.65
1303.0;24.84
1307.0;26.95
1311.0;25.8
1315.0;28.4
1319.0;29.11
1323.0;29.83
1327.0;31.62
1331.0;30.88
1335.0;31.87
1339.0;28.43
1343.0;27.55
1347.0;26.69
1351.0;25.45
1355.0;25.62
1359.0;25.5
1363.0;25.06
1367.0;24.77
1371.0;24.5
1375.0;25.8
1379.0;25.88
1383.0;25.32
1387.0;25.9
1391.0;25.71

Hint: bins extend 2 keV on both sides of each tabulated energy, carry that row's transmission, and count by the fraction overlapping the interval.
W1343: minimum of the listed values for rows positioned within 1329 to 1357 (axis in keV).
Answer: 25.45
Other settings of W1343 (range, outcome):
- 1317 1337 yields 29.11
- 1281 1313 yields 24.65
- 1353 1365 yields 25.06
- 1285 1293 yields 25.04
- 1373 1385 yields 25.32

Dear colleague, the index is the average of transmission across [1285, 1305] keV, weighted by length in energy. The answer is 25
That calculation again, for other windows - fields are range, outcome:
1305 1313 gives 26.4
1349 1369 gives 25.3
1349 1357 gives 25.5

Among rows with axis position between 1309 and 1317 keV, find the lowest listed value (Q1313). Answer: 25.8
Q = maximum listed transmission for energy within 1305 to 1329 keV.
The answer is 31.62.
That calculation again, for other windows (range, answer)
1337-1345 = 28.43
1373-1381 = 25.88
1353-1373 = 25.62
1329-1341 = 31.87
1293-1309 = 26.95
